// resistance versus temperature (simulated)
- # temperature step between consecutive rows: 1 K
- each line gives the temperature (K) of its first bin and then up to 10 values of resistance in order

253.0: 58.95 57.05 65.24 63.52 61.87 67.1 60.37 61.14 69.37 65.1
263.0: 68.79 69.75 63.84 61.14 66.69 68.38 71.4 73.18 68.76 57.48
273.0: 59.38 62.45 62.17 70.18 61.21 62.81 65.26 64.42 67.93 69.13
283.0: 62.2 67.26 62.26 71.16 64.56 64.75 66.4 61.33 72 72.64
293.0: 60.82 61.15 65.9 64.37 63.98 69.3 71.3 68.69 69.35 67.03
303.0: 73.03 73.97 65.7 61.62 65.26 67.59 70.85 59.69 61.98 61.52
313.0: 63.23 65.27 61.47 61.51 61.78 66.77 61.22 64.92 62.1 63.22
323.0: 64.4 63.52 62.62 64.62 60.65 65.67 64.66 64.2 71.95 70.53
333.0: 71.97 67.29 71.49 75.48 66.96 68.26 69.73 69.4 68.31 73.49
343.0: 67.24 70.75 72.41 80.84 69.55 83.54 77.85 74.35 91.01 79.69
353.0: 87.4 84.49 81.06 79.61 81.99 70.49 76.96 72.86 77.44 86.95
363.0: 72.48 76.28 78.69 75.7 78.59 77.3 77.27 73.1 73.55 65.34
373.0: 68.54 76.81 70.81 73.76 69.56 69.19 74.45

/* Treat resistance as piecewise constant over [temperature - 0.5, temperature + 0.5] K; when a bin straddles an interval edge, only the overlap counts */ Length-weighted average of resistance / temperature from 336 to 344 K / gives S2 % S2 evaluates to 69.6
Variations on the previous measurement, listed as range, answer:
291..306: 67.6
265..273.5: 65.7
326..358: 73.4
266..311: 66.1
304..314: 64.7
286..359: 69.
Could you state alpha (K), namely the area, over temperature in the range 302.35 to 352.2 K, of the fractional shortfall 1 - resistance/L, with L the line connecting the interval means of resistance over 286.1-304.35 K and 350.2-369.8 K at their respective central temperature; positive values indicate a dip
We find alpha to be 3.4 K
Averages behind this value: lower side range 67.3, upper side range 79.1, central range 68.2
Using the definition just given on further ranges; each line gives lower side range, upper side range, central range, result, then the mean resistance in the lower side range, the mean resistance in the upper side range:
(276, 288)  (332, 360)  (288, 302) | 0.2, 65.5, 75.1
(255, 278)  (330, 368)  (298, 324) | 1.9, 65.1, 75.4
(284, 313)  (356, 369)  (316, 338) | 1.6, 66.3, 77.2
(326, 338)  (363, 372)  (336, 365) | -1.7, 68.1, 75.5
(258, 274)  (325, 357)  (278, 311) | 0.9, 65.6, 73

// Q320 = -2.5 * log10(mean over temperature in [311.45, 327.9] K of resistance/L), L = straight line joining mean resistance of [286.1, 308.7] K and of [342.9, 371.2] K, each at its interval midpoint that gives 0.13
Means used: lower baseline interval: 67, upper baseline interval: 77.8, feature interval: 63.1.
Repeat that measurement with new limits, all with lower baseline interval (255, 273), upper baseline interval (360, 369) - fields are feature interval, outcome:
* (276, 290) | 0.04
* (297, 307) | 0.03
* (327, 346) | 0.07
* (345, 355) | -0.06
